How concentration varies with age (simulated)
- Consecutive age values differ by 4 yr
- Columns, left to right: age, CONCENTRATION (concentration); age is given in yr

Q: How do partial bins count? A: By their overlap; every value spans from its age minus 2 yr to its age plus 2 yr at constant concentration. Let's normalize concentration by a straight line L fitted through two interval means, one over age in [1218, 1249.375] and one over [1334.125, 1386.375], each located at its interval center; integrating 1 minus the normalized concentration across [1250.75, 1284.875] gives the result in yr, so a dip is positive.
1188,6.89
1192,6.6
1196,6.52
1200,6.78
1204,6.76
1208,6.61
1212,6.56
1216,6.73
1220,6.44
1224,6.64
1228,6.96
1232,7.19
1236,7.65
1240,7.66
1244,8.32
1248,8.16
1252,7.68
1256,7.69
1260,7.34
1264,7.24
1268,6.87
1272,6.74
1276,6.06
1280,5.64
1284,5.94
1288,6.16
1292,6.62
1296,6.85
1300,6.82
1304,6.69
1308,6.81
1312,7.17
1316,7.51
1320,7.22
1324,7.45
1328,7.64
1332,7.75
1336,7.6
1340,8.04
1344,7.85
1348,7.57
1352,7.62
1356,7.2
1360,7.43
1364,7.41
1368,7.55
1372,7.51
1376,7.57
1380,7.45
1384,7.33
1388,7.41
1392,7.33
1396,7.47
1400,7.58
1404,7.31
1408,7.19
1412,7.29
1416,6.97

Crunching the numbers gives 2.8 yr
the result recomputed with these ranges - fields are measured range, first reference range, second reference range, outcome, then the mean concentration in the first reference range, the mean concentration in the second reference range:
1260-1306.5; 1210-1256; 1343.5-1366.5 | 5.2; 7.29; 7.49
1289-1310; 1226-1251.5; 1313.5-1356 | 2.5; 7.66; 7.6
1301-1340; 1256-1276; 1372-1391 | -0.7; 7.01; 7.44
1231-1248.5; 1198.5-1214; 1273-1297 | -3.6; 6.67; 6.21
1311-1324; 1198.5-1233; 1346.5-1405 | -0.3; 6.73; 7.45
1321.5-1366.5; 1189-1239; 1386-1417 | -2.7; 6.81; 7.33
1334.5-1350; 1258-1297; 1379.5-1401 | -1.6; 6.54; 7.42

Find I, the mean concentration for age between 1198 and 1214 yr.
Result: 6.68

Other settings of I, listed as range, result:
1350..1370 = 7.44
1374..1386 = 7.45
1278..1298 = 6.24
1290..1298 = 6.73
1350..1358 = 7.41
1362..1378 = 7.51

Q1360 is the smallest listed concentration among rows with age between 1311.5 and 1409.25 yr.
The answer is 7.17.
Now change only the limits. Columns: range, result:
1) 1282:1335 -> 5.94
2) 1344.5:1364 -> 7.2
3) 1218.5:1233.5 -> 6.44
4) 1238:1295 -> 5.64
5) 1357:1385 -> 7.33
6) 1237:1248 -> 7.66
